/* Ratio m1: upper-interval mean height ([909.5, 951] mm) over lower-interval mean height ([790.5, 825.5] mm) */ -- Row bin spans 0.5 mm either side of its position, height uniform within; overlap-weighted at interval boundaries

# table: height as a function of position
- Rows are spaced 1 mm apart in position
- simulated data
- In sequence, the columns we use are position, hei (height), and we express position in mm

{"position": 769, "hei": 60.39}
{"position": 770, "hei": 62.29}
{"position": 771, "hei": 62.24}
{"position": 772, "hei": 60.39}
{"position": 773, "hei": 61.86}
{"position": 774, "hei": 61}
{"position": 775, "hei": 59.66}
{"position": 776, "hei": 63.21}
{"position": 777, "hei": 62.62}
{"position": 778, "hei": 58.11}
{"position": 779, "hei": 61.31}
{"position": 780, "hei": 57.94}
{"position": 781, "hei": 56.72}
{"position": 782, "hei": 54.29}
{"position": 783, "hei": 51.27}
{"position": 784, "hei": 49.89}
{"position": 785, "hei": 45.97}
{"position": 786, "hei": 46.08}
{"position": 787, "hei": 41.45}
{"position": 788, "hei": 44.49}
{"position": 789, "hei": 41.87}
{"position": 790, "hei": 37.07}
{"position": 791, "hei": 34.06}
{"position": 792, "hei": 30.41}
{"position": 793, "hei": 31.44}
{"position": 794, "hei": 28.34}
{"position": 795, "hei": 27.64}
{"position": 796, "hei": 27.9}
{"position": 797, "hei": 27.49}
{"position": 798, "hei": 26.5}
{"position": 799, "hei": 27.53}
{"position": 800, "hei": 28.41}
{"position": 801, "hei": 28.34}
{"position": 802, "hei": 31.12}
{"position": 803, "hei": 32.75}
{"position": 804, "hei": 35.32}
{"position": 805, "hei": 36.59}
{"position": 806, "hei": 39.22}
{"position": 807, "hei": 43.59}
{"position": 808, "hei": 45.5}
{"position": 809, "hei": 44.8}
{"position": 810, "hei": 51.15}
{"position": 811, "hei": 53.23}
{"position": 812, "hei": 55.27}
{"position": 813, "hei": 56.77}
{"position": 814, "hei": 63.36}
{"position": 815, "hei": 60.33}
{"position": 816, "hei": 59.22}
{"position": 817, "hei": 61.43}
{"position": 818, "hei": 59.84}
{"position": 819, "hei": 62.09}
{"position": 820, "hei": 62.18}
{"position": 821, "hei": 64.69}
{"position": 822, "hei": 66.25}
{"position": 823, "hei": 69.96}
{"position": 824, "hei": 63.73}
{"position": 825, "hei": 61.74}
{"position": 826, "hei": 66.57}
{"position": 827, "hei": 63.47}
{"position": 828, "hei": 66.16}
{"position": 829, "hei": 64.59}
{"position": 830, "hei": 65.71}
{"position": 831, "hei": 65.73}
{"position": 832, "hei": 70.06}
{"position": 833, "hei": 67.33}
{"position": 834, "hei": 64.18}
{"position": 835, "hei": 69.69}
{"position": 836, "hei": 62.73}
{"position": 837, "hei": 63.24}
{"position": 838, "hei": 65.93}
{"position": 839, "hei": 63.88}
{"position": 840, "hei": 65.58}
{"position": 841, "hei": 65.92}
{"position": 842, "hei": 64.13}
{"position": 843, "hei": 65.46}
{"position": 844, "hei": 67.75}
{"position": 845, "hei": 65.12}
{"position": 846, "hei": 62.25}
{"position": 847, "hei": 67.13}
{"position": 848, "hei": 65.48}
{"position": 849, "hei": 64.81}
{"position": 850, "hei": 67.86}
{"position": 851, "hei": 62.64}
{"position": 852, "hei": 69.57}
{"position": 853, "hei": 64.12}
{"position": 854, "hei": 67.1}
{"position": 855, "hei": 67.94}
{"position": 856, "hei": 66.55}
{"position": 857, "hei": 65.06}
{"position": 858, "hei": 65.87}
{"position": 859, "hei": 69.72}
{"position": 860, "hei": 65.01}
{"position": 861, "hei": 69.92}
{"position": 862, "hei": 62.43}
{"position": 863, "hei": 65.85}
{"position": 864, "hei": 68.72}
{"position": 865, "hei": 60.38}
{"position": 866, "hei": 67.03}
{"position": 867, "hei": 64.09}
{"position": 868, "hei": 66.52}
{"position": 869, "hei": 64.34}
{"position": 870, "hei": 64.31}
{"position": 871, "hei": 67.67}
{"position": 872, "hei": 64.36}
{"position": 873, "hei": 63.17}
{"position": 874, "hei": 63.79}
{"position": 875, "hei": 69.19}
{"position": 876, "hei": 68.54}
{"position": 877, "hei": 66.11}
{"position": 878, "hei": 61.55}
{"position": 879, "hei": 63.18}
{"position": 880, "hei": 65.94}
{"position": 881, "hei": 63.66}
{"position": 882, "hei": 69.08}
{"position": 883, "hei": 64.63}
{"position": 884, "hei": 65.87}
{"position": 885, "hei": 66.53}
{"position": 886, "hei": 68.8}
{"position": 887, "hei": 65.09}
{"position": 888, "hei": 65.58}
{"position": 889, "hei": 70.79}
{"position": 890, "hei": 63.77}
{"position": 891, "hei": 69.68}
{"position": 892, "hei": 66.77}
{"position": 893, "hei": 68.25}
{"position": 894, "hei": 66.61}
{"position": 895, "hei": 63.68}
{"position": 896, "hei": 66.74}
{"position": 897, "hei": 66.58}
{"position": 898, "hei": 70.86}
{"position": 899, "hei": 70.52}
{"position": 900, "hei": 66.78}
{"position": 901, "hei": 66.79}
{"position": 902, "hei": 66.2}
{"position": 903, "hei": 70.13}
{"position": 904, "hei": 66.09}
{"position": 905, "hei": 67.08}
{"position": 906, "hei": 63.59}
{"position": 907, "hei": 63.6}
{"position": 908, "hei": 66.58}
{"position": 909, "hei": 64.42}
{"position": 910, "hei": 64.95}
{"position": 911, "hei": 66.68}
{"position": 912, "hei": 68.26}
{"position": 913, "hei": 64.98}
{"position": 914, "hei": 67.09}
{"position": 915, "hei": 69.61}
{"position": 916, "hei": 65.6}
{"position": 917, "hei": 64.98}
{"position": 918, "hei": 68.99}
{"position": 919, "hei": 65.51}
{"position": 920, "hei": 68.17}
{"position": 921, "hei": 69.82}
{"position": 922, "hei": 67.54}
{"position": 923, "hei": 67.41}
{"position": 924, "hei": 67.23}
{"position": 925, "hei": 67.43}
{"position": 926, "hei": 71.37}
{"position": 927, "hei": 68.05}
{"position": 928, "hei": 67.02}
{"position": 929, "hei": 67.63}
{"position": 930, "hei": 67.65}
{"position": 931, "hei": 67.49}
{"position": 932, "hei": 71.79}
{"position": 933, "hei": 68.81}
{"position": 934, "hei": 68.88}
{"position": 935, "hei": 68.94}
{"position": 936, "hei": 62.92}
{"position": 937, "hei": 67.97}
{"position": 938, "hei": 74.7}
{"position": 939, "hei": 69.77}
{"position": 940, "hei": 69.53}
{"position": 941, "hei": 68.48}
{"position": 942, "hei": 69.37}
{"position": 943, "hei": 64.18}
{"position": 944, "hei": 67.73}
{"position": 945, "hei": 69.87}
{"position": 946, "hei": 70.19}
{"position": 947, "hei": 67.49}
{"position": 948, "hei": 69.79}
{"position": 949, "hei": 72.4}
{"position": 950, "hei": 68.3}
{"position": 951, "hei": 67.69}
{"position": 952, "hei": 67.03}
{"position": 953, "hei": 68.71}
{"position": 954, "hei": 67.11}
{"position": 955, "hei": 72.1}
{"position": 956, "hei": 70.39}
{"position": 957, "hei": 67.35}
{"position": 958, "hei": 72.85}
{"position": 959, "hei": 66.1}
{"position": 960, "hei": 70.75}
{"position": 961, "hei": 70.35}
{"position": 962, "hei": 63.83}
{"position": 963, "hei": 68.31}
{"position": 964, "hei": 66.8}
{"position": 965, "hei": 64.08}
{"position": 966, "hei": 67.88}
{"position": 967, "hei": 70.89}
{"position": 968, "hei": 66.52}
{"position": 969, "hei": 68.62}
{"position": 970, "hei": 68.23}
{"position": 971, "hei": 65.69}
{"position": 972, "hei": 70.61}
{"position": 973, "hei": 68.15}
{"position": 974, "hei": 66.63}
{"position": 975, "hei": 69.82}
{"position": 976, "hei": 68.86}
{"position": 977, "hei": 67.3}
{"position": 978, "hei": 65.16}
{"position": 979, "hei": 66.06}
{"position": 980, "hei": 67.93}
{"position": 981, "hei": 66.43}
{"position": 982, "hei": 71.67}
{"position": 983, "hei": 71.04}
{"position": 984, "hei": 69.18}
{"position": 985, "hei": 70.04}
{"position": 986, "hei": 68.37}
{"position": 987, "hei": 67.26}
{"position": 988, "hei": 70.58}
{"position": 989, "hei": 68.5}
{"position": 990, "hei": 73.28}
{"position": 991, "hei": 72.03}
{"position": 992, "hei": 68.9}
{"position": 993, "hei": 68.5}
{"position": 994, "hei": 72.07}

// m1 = 1.49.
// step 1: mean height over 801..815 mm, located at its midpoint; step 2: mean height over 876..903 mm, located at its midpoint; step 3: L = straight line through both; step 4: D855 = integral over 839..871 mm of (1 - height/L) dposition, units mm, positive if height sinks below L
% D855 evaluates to -4.62 mm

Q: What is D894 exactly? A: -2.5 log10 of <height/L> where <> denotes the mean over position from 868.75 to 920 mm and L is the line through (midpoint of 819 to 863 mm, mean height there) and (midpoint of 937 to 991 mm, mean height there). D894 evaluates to 0.01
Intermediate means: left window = 65.7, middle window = 66.4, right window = 68.7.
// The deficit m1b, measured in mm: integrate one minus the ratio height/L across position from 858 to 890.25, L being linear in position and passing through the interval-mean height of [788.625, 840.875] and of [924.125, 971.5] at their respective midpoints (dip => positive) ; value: -3.8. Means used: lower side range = 51.3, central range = 65.8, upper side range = 68.5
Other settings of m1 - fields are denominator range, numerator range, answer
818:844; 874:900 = 1.02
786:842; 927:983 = 1.34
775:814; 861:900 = 1.54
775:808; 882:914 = 1.62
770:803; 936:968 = 1.54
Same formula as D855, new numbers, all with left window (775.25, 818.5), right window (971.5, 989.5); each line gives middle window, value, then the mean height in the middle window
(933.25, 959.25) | -1.9 mm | 68.9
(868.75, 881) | -2.3 mm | 65.1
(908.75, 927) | -2.1 mm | 67.3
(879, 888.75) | -1.8 mm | 66.1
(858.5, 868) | -2.2 mm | 65.9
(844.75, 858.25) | -3.7 mm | 65.8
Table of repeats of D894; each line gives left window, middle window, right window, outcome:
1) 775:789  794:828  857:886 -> 0.18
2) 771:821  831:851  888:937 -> -0.20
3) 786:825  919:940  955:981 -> -0.10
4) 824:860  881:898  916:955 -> 0.00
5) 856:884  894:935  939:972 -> 0.00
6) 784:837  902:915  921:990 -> -0.06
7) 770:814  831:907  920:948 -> -0.15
